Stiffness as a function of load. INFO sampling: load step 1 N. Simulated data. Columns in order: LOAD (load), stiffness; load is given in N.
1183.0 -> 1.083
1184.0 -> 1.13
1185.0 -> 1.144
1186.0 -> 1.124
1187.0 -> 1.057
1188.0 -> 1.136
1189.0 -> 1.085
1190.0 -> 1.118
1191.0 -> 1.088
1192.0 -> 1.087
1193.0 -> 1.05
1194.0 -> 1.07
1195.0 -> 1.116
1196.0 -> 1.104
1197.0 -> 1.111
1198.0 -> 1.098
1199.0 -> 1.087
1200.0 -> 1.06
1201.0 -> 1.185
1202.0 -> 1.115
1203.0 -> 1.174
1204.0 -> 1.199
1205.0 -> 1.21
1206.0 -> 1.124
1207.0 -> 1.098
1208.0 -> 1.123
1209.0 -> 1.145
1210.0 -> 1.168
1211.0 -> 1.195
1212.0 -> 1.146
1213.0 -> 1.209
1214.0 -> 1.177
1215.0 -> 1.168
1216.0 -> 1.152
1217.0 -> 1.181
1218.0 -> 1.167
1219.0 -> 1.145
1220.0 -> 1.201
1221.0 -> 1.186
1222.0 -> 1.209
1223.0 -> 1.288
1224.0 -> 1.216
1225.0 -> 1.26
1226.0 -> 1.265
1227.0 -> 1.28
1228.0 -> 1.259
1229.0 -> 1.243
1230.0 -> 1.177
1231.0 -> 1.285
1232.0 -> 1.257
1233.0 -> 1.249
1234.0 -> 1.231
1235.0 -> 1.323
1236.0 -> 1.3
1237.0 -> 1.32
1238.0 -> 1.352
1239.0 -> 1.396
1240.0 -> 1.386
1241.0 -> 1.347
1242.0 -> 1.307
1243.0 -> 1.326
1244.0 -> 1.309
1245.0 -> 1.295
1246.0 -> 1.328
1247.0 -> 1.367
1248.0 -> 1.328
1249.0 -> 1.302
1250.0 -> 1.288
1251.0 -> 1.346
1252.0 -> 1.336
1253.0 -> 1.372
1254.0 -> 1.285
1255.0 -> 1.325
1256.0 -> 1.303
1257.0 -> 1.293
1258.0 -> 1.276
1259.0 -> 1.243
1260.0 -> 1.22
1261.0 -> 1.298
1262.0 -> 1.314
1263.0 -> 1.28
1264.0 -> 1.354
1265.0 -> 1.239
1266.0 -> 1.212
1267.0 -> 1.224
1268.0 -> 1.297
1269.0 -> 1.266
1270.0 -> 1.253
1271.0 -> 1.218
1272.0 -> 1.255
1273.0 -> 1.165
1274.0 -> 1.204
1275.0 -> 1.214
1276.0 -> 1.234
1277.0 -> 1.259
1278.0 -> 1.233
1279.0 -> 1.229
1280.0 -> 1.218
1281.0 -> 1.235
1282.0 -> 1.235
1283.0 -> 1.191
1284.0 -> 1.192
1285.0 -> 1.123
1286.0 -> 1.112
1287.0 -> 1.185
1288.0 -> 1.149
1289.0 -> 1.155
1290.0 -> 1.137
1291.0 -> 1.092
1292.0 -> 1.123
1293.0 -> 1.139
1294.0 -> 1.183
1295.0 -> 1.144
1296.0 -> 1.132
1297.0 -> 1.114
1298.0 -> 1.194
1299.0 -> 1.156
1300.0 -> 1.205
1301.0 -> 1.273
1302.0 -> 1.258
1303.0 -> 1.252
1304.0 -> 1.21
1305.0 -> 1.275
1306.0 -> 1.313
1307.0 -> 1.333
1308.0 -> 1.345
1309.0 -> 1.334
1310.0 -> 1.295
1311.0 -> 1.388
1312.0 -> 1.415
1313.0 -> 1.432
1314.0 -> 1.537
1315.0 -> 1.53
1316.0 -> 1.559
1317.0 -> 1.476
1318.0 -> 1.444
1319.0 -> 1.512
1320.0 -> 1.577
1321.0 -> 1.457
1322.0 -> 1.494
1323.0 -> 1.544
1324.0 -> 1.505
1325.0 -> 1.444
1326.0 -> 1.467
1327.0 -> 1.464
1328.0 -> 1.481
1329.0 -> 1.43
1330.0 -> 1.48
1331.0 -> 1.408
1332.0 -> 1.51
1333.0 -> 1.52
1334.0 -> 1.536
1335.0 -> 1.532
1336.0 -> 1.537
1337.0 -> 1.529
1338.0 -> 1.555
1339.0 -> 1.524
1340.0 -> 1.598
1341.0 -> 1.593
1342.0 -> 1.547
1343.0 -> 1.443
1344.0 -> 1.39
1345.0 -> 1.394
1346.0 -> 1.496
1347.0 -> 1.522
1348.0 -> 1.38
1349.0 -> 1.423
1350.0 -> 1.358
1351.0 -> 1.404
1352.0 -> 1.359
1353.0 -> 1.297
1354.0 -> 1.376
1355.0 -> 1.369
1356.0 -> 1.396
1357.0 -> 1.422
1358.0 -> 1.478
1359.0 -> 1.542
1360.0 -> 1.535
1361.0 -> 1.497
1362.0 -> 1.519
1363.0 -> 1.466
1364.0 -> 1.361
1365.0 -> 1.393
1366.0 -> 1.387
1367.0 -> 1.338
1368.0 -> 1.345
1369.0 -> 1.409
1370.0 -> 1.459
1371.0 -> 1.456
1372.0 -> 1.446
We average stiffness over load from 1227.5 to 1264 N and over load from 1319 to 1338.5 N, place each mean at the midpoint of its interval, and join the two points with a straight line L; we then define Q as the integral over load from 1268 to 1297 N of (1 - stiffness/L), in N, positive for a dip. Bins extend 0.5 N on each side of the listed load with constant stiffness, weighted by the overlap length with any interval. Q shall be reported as 4.17 N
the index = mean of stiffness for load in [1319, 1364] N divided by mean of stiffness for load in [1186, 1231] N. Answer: 1.27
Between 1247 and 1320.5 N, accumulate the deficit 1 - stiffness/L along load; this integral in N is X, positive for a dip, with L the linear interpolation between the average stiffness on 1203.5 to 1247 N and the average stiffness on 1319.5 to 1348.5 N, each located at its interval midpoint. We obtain 5.53 N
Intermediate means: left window 1.24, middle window 1.27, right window 1.5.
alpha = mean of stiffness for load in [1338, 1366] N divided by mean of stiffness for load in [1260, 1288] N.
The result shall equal 1.2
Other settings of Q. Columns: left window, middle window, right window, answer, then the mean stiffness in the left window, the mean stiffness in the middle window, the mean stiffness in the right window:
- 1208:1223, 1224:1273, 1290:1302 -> -4.95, 1.18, 1.29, 1.16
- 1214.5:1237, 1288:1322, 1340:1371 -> 1.32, 1.23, 1.3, 1.43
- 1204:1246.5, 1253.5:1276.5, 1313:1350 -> 1.26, 1.24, 1.26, 1.49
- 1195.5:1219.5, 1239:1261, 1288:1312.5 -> -2.45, 1.15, 1.31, 1.23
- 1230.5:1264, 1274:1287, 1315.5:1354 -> 1.59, 1.31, 1.21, 1.48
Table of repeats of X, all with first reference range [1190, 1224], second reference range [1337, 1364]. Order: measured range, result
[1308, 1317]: -0.38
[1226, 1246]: -1.44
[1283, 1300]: 2.31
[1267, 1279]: 0.50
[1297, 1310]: 0.94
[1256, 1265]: -0.15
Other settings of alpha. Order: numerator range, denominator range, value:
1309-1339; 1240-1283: 1.16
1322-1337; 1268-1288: 1.23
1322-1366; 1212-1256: 1.15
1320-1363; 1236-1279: 1.14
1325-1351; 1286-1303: 1.27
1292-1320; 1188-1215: 1.16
